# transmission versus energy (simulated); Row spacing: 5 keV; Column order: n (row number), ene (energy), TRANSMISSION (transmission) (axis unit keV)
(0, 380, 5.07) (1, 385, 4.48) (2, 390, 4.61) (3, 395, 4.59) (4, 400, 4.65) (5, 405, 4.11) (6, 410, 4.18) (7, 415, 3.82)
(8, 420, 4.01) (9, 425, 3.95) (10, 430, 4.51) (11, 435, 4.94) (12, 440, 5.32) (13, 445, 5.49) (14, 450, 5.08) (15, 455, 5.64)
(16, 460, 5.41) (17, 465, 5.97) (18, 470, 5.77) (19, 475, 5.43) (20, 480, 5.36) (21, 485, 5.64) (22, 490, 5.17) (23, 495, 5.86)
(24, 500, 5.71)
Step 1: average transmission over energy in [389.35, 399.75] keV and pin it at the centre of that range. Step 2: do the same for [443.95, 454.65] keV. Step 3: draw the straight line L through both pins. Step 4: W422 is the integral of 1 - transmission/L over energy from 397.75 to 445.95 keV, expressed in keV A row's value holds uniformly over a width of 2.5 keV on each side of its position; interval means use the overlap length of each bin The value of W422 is 4.94 keV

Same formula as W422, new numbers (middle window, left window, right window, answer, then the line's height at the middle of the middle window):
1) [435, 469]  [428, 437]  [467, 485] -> -2.42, 5.09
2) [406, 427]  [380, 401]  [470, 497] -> 3.78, 4.88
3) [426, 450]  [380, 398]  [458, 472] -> 1.56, 5.34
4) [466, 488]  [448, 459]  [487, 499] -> -0.37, 5.48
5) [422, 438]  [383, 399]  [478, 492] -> 1.43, 4.91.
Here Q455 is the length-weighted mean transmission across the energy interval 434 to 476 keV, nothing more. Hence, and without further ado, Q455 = 5.47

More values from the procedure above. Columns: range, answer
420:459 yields 4.94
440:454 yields 5.33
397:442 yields 4.38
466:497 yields 5.55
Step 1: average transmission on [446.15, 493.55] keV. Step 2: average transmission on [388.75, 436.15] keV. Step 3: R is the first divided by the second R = 1.28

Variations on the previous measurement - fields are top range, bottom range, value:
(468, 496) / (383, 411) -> 1.24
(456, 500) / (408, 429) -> 1.39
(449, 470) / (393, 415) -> 1.29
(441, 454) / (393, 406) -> 1.19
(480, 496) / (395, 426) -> 1.32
